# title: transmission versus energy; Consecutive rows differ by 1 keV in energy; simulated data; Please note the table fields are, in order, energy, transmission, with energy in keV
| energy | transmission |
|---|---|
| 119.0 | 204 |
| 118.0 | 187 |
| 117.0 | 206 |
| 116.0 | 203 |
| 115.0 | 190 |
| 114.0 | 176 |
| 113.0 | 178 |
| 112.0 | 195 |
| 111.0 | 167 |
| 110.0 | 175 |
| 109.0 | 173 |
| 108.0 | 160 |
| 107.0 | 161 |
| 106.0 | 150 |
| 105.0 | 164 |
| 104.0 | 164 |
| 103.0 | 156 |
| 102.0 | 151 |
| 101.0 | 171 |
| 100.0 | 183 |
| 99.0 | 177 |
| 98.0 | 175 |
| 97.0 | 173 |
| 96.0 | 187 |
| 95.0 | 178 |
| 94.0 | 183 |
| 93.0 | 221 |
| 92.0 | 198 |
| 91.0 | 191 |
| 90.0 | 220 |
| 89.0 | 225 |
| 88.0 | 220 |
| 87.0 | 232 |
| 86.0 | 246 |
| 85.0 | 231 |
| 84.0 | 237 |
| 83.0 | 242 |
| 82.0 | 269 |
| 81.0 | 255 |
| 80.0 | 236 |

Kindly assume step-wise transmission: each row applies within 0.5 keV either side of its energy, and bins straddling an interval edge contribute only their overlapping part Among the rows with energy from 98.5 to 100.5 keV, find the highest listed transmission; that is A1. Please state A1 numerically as 183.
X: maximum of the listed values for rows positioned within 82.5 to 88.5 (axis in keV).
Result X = 246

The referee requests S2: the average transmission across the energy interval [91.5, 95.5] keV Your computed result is 195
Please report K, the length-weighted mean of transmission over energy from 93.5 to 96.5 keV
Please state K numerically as 183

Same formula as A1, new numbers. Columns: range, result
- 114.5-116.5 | 203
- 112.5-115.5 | 190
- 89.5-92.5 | 220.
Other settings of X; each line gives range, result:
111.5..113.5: 195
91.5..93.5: 221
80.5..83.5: 269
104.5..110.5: 175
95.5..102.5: 187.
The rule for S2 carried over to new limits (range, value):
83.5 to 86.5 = 238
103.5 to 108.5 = 160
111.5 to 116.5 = 188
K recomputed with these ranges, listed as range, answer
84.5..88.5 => 232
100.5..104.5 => 160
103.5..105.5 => 164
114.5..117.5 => 200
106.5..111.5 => 167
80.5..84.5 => 251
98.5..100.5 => 180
